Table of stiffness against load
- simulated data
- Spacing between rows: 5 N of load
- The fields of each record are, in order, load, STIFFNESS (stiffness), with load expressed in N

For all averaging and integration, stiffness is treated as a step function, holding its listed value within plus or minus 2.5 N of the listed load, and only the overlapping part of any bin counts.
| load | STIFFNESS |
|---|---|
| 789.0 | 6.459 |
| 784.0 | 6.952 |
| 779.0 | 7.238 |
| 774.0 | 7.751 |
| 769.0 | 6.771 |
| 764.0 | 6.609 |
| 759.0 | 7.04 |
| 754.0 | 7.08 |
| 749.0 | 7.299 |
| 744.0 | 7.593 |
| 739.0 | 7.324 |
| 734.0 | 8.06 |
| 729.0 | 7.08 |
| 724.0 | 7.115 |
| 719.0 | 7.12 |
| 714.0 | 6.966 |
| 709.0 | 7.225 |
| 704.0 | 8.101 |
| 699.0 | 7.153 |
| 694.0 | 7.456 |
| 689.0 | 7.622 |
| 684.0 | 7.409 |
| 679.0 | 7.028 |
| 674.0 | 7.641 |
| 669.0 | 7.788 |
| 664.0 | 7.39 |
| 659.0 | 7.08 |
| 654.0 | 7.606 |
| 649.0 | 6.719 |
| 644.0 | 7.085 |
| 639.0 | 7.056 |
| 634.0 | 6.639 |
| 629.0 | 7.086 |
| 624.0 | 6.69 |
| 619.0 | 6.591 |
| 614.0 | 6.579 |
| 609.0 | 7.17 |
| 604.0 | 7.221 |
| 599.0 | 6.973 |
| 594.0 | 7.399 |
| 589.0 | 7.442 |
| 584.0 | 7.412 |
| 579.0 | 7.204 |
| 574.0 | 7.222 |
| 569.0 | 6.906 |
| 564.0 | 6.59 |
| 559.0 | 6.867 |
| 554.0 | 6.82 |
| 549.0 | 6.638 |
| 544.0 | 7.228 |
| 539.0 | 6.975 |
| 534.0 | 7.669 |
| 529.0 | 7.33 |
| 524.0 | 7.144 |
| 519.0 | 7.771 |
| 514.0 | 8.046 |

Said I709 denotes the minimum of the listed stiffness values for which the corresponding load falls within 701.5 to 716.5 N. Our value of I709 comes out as 6.966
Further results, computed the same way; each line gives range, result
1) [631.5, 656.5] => 6.639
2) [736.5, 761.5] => 7.04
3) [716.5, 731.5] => 7.08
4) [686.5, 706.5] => 7.153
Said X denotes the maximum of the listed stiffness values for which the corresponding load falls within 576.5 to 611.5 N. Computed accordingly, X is 7.442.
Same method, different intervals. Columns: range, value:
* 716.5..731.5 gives 7.12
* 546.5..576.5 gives 7.222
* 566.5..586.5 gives 7.412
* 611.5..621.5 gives 6.591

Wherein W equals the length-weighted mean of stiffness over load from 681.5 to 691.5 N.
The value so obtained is 7.52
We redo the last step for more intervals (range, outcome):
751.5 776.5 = 7.05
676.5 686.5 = 7.22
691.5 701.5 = 7.3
